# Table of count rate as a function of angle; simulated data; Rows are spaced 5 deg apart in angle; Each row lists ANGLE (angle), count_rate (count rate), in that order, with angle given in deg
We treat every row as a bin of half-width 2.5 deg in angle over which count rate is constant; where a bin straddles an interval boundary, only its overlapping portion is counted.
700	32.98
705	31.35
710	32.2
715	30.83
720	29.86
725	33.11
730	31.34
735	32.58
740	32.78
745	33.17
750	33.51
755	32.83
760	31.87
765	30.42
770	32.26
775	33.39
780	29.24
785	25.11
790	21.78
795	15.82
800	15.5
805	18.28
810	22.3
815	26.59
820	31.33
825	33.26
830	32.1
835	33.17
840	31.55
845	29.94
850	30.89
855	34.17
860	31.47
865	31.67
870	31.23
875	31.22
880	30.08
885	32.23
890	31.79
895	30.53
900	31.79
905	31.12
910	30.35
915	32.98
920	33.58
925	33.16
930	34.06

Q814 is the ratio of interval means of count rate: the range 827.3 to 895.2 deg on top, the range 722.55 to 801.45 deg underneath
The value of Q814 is 1.1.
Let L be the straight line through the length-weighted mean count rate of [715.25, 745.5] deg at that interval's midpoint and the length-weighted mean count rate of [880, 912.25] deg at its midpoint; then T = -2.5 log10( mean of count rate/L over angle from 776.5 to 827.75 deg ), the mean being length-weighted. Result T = 0.29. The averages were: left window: 32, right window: 31.2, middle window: 24.1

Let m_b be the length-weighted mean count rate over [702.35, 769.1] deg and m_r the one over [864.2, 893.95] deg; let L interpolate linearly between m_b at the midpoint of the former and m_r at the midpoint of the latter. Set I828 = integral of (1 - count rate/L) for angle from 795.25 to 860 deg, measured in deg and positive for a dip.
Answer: 7.38 deg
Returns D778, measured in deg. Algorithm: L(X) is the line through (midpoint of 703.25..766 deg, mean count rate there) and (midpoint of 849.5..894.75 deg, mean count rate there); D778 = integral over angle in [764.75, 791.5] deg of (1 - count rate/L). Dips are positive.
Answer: 2.6 deg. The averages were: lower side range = 32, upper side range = 31.6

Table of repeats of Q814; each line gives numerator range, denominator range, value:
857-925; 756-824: 1.22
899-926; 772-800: 1.32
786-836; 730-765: 0.76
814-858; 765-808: 1.30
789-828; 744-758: 0.70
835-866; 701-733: 1.01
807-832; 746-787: 0.92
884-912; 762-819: 1.26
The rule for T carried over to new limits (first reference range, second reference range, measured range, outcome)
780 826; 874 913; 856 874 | -0.108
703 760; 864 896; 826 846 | -0.014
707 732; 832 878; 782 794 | 0.357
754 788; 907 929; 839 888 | 0.013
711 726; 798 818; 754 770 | -0.204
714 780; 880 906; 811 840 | 0.029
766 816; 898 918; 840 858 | -0.139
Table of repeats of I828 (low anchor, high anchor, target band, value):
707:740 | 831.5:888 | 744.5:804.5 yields 8.10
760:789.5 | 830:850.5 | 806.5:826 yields 2.14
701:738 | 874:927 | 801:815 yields 4.77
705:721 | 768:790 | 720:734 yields -0.53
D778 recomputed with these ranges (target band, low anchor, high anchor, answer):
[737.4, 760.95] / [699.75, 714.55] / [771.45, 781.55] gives -0.9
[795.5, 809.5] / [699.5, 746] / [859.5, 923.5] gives 6.3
